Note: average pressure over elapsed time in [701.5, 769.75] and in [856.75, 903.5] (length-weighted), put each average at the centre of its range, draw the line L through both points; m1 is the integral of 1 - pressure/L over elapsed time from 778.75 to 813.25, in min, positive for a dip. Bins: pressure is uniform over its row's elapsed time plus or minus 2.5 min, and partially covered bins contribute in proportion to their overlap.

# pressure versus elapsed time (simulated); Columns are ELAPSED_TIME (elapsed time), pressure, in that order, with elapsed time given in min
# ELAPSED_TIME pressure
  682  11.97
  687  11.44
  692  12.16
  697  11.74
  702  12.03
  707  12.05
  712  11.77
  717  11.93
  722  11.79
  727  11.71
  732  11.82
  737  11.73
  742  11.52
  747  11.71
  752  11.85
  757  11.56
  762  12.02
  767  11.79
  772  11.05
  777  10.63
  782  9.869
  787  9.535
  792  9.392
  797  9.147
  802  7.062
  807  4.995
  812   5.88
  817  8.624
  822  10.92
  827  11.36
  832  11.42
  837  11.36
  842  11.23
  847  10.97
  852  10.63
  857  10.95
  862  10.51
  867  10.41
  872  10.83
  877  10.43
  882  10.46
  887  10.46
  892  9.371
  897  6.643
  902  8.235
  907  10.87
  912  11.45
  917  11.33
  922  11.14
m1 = 9.0 min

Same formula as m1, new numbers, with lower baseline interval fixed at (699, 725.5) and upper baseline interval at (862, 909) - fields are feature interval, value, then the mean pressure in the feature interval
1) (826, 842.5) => -1.5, 11.4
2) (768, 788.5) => 1.3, 10.4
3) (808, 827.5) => 3.6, 8.65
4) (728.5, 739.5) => -0.1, 11.8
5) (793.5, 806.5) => 3.7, 7.73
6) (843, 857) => -0.9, 10.9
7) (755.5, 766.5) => -0.5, 11.8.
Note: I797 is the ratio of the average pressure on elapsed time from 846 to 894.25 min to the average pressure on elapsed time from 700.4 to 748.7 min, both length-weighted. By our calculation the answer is 0.9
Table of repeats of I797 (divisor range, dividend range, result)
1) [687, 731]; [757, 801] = 0.87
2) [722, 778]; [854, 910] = 0.86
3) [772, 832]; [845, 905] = 1.10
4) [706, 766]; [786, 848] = 0.79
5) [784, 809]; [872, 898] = 1.20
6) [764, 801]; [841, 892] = 1.05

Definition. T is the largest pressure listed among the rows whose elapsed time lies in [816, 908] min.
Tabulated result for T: 11.42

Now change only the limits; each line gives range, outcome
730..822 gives 12.02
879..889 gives 10.46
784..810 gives 9.535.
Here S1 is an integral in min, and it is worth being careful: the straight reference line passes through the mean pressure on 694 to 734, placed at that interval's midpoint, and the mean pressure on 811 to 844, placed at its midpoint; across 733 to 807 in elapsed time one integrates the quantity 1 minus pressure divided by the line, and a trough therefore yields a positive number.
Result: 4.34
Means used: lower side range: 11.9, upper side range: 10.3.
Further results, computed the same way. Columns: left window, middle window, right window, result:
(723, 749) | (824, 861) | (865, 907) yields -3.04 min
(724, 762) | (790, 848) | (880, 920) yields 7.88 min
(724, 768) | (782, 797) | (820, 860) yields 2.58 min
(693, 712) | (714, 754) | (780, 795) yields -2.55 min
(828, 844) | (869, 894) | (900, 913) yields 0.53 min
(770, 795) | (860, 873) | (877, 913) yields -1.10 min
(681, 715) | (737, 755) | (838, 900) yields -0.43 min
